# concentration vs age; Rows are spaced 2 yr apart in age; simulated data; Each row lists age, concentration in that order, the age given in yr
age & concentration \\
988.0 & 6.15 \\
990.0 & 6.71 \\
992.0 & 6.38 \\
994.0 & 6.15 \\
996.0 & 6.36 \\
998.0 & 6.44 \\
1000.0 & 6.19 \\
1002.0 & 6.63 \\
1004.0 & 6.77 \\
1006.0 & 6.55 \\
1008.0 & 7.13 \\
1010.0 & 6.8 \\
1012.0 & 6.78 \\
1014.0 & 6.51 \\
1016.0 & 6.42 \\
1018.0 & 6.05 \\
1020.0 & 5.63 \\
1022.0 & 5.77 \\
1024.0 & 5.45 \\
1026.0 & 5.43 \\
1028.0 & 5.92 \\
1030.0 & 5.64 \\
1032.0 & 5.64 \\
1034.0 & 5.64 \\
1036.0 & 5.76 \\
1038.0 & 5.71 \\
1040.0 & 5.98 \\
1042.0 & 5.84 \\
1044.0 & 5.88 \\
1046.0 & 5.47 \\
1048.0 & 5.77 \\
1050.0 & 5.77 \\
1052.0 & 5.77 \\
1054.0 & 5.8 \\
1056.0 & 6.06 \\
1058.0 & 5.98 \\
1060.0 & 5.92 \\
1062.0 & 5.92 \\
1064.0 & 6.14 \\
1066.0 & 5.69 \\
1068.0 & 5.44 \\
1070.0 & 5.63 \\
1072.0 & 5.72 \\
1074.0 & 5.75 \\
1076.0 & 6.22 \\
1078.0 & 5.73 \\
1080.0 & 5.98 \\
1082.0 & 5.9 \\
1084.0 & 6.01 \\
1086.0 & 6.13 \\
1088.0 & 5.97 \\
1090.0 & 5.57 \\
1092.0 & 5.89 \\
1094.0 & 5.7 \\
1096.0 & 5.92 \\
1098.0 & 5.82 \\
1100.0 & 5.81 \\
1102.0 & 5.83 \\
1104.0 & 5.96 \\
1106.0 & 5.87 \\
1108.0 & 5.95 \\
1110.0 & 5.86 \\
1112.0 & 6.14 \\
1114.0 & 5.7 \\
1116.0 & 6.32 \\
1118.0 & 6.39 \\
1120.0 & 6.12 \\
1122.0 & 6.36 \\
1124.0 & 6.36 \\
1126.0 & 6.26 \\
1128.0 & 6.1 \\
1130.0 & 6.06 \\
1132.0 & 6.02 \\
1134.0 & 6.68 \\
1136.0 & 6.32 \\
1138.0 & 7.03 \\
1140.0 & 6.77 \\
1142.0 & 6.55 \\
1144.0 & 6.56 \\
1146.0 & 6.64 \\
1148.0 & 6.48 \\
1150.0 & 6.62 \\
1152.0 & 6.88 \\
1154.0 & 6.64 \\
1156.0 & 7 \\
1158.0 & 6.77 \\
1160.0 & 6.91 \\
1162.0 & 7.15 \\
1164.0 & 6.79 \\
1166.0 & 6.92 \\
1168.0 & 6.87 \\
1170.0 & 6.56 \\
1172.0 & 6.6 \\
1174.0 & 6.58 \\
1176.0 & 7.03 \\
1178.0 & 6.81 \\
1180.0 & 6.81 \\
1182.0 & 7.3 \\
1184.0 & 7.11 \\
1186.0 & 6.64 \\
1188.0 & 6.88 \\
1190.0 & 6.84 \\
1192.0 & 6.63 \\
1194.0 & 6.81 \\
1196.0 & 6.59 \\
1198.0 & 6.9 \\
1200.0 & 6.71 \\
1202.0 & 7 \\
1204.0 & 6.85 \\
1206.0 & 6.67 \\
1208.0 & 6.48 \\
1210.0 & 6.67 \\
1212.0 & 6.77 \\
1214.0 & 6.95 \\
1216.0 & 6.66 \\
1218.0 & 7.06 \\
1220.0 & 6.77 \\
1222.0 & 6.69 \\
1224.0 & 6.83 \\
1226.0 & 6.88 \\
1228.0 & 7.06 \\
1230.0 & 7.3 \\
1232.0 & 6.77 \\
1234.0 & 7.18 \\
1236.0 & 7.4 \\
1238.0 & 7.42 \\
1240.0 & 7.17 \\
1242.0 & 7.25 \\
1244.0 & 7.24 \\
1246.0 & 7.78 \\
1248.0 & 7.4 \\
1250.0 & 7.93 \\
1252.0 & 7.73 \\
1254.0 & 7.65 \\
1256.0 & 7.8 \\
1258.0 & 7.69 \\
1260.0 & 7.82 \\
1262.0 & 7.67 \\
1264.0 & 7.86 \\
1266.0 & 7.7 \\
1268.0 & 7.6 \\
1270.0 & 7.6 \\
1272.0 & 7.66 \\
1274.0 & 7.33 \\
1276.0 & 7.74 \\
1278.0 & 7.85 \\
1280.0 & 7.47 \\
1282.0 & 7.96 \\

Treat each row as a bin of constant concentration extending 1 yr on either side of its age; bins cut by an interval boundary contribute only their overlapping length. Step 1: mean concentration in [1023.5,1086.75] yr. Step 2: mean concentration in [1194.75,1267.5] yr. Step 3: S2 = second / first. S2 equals 1.2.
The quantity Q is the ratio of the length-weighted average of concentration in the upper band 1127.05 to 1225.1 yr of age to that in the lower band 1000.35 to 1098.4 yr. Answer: 1.13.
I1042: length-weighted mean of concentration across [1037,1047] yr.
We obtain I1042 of 5.78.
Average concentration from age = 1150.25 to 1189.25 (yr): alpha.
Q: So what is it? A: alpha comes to 6.85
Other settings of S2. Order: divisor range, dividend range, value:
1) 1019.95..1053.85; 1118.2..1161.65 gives 1.14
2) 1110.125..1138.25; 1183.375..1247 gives 1.11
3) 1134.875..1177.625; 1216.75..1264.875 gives 1.09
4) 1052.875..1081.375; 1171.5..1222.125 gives 1.16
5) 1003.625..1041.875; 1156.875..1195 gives 1.13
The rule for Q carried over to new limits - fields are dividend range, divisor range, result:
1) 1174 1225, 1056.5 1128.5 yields 1.15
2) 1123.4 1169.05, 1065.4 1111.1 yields 1.13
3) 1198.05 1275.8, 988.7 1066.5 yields 1.19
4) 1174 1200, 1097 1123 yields 1.14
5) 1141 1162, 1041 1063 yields 1.15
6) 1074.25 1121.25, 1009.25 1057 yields 1.01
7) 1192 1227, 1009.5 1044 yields 1.14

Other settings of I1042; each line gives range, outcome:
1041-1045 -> 5.86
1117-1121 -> 6.25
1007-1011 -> 6.96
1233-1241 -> 7.29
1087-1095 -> 5.78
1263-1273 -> 7.68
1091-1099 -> 5.83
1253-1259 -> 7.71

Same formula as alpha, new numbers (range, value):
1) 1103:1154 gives 6.33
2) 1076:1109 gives 5.89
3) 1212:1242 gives 7.01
